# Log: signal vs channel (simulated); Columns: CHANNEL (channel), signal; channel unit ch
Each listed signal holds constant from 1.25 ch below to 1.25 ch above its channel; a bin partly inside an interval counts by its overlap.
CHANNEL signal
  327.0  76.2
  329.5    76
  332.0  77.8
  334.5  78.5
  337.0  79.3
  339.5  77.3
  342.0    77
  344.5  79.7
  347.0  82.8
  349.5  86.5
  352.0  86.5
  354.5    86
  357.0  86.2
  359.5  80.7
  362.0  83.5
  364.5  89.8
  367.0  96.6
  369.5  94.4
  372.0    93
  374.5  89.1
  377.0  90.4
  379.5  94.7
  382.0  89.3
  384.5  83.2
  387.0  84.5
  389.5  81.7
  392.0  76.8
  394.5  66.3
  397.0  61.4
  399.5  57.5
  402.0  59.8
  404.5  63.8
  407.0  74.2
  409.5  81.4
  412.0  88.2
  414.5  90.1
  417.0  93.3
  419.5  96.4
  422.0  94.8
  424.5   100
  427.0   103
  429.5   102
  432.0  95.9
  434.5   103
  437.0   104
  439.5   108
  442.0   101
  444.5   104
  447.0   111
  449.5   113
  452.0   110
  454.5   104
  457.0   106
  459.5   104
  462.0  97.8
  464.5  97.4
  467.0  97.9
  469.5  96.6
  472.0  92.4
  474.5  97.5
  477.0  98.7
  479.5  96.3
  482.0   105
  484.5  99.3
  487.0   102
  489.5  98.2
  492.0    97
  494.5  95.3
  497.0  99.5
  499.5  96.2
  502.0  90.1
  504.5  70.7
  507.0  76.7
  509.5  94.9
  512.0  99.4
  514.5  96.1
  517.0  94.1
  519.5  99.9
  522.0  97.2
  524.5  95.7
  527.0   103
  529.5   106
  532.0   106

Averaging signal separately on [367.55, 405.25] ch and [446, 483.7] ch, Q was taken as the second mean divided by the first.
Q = 1.3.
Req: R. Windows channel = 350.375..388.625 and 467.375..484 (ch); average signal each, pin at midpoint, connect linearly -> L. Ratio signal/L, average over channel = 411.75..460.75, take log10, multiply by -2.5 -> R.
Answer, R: -0.08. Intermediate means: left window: 88.4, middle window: 102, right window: 97.8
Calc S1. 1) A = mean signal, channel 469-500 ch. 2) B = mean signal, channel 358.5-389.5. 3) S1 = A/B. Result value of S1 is 1.1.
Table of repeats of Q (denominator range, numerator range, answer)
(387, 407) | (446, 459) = 1.59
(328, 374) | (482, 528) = 1.13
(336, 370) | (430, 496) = 1.20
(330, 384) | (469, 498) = 1.15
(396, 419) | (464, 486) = 1.30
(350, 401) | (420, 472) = 1.23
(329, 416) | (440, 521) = 1.21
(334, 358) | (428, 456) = 1.28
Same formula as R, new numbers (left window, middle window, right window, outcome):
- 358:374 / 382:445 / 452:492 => 0.090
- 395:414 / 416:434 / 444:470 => -0.178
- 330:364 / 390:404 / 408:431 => 0.352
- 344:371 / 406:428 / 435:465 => 0.085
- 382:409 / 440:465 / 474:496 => -0.181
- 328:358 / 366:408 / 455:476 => 0.097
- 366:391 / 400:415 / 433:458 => 0.284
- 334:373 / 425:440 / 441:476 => -0.046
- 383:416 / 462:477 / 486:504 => -0.076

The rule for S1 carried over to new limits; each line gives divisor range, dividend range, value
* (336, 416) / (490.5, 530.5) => 1.16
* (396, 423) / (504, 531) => 1.21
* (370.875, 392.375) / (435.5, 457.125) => 1.22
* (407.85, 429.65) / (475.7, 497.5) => 1.06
